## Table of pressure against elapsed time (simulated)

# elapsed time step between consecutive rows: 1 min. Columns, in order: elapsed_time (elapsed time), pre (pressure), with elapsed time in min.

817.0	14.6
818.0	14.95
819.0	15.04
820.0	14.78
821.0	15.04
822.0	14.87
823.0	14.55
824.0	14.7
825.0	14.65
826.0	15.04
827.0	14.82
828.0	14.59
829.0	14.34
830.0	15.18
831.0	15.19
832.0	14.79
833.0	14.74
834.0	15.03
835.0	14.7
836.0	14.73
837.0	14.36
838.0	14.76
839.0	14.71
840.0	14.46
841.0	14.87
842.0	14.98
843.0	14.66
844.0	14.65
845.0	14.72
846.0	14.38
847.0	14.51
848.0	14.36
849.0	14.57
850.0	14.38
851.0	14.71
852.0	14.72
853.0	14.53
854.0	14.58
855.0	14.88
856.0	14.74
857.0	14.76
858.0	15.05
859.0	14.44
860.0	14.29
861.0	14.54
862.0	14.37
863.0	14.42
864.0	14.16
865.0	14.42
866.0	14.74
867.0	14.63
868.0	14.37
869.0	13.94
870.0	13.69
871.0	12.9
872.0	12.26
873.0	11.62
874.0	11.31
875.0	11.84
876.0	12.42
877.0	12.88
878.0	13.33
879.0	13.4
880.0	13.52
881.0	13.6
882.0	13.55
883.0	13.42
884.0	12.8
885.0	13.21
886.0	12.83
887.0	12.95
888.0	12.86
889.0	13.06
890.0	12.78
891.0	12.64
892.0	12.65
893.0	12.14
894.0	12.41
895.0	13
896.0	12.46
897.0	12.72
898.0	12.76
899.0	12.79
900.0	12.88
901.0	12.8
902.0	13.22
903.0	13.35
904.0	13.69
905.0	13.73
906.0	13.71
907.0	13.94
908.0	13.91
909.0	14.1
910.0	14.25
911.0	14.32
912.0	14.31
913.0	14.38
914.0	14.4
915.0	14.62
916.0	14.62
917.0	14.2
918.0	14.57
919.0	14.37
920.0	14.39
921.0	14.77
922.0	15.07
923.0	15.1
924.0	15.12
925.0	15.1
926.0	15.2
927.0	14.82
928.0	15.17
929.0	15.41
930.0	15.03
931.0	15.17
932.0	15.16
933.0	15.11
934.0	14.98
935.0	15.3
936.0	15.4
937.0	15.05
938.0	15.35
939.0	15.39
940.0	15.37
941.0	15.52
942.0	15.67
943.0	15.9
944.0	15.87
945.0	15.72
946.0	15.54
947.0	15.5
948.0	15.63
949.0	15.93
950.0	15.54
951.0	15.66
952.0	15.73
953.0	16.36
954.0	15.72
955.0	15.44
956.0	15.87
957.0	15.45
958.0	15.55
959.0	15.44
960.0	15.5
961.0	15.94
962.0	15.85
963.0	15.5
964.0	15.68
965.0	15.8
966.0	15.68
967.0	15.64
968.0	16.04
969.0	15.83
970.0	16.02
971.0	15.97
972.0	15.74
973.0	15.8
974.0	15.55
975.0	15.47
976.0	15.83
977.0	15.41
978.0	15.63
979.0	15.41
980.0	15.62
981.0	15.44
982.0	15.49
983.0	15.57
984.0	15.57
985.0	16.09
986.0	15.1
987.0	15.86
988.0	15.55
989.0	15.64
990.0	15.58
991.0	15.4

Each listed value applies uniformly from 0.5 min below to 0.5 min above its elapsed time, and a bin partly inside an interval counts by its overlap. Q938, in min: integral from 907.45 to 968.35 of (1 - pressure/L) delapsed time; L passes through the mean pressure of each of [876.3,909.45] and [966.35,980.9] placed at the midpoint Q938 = -2.8 min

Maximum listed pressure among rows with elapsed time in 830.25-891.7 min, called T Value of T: 15.19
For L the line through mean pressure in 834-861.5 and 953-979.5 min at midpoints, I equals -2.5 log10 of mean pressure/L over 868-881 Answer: 0.159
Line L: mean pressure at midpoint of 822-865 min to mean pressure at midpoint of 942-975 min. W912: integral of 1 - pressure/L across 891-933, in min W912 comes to 3.5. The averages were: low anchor 14.7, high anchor 15.7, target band 14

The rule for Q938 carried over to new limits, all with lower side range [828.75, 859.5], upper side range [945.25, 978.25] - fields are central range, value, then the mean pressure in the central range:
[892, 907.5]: 2.2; 13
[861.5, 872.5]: 0.7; 14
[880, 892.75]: 1.7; 13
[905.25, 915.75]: 0.7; 14.2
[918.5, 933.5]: 0.4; 15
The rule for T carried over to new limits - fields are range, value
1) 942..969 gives 16.36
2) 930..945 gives 15.9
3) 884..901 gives 13.21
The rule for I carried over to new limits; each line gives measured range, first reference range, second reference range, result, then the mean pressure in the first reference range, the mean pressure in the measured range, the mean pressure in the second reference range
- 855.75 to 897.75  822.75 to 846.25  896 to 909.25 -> 0.04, 14.7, 13.3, 13.3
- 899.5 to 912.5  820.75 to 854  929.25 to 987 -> 0.11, 14.7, 13.7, 15.6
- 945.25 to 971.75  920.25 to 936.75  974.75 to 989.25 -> -0.02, 15.1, 15.7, 15.6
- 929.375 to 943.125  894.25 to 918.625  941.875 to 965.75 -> -0.02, 13.7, 15.3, 15.7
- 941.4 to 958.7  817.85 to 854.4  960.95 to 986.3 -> -0.01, 14.7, 15.7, 15.7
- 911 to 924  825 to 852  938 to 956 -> 0.06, 14.7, 14.6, 15.7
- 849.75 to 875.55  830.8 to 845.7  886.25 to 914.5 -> 0.01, 14.7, 14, 13.3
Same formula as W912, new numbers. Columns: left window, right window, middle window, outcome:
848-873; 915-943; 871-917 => 4.6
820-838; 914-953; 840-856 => 0.2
